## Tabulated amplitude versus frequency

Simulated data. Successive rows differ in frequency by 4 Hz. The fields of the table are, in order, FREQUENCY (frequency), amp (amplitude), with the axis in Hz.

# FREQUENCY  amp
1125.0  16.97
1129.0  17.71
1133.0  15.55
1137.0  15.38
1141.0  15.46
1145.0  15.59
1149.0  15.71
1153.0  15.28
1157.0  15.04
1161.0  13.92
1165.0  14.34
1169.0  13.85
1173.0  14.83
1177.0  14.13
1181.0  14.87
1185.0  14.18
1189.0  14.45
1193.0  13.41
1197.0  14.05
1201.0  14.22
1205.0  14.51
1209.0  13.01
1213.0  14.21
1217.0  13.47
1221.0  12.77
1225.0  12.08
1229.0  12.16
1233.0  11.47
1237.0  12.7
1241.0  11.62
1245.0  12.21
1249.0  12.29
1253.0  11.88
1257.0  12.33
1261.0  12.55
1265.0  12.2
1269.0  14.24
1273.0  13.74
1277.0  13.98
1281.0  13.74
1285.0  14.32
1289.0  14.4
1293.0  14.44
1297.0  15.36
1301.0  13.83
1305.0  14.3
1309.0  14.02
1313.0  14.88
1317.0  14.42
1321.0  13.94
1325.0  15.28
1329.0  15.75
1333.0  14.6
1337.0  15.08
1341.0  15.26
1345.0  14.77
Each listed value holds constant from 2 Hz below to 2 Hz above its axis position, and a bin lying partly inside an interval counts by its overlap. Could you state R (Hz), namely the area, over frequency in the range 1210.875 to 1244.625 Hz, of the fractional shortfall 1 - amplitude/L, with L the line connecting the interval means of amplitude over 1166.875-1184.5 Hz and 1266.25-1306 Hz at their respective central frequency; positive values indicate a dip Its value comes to 4.2 Hz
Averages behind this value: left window 14.4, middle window 12.5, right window 14.2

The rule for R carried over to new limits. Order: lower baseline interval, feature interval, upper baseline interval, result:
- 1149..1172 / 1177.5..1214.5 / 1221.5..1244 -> -2.1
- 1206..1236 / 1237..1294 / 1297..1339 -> 2.3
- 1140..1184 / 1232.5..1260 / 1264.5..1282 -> 3.6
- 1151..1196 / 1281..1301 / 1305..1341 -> 0.3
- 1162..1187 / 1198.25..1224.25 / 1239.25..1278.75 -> 0.0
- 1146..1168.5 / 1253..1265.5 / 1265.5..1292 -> 1.6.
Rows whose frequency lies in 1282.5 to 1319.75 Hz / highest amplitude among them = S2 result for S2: 15.36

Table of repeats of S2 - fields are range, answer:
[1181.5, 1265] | 14.51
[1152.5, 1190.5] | 15.28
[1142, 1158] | 15.71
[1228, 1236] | 12.16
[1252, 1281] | 14.24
